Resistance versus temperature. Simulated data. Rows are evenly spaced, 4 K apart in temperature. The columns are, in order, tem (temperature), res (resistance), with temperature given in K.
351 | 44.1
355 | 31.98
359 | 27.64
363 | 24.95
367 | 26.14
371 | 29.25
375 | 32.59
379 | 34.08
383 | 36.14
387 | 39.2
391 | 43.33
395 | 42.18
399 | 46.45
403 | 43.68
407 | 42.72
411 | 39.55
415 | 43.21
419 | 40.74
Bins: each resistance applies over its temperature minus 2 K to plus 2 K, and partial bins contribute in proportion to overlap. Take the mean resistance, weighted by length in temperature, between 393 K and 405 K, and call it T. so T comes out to 44.1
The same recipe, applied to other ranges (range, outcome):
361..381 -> 29.4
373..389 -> 35.5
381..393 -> 39.6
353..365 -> 28.2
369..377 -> 30.9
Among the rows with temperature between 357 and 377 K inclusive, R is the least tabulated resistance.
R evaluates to 24.95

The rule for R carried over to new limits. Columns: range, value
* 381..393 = 36.14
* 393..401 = 42.18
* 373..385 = 32.59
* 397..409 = 42.72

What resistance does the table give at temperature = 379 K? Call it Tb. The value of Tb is 34.08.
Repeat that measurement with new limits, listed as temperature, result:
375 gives 32.59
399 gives 46.45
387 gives 39.2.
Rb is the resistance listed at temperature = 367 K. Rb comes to 26.14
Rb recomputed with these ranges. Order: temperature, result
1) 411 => 39.55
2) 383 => 36.14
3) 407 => 42.72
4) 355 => 31.98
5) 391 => 43.33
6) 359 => 27.64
